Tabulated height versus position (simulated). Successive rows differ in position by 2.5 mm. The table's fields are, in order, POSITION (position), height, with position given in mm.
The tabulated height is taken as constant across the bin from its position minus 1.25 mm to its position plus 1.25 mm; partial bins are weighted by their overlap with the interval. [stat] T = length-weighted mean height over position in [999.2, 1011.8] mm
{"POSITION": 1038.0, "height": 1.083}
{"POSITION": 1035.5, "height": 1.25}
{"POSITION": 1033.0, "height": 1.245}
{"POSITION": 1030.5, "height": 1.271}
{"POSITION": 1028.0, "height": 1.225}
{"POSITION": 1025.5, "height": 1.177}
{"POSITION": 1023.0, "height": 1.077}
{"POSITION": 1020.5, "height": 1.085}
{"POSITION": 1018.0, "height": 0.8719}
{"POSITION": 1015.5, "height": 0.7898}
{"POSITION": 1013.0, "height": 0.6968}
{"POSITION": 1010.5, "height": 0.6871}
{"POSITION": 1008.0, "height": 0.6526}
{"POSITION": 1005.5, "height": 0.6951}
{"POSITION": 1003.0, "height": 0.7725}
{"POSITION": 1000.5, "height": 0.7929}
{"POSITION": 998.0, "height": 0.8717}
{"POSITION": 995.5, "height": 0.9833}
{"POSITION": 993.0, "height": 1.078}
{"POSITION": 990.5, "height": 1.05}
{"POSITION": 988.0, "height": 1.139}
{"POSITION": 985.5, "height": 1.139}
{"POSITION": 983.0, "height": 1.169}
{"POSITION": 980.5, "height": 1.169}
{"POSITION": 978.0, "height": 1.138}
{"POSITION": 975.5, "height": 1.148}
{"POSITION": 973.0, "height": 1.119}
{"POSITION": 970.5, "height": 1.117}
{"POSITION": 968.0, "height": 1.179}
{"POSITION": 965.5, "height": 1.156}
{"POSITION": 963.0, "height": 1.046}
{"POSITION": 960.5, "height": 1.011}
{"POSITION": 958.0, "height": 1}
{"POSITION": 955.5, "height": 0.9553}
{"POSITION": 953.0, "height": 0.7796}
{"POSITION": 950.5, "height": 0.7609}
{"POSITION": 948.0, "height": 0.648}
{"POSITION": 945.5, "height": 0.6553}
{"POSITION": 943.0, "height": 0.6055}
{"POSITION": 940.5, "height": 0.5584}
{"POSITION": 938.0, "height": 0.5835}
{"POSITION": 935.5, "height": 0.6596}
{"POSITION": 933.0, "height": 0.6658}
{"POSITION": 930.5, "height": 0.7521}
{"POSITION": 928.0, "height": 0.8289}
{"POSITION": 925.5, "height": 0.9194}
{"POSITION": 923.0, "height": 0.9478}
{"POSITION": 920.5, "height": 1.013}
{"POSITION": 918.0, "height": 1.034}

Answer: 0.721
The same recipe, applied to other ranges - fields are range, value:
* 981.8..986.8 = 1.15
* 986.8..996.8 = 1.06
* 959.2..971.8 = 1.1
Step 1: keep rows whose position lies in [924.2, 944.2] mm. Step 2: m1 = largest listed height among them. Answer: 0.9194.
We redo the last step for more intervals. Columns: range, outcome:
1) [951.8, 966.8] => 1.156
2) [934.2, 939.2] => 0.6596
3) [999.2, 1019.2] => 0.8719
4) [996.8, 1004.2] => 0.8717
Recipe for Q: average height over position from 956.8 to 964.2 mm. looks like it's 1.02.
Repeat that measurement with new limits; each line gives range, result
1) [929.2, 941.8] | 0.644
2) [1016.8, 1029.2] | 1.09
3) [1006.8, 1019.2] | 0.739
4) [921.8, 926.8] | 0.932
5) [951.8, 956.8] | 0.87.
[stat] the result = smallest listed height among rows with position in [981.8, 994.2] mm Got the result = 1.05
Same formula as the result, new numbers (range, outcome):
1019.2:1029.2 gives 1.077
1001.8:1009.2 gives 0.6526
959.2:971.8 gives 1.011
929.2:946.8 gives 0.5584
